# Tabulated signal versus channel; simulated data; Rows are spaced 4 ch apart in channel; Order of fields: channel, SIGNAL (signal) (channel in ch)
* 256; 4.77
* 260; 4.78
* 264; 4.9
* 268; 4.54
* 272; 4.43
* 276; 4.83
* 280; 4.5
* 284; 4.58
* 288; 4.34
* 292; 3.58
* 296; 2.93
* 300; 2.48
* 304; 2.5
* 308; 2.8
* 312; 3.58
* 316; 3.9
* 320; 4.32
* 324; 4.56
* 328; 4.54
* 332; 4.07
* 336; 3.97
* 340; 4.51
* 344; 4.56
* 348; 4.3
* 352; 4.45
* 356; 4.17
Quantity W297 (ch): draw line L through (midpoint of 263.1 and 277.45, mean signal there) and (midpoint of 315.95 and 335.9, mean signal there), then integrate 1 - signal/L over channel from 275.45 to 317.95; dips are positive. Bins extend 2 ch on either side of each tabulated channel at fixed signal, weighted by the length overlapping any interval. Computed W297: 8.4 ch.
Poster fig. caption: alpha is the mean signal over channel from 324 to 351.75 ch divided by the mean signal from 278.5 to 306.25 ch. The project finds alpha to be 1.23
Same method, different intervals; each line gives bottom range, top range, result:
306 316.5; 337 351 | 1.32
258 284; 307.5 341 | 0.87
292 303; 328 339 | 1.46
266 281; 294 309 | 0.58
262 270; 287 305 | 0.66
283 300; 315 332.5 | 1.18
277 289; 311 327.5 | 0.92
